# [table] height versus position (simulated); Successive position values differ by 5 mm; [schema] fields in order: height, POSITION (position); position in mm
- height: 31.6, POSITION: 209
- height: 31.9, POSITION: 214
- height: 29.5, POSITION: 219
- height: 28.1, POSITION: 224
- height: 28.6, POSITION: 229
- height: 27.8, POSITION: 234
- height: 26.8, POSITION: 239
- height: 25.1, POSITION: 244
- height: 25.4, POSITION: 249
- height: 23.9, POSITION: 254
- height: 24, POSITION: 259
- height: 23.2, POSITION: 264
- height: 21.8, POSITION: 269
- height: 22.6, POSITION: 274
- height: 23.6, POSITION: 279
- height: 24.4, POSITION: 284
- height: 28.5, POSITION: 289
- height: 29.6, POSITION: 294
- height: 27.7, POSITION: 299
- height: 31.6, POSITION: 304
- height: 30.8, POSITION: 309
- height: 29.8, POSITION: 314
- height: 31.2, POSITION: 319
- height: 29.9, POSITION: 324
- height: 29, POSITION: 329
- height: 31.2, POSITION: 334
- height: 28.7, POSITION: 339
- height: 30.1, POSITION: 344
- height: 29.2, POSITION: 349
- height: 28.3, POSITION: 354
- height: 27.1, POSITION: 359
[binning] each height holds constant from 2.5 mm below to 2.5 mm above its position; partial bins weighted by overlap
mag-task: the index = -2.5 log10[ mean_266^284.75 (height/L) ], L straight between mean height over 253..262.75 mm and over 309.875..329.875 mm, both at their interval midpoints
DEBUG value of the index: 0.12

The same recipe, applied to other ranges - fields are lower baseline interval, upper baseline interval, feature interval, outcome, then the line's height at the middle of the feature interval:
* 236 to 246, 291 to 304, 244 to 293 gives 0.14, 27.6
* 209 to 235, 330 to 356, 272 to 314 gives 0.07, 29.5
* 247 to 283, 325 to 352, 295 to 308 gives -0.12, 26.5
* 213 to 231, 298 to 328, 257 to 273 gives 0.28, 29.8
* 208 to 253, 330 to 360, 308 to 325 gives -0.06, 28.9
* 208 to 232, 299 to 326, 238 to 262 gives 0.20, 30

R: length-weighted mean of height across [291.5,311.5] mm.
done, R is 29.9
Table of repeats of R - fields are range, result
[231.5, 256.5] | 25.8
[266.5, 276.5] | 22.2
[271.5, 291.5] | 24.8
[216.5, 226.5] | 28.8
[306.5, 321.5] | 30.6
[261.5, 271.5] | 22.5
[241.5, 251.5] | 25.2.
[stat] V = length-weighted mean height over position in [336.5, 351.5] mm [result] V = 29.3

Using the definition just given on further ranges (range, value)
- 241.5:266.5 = 24.3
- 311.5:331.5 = 30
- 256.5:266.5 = 23.6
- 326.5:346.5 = 29.8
